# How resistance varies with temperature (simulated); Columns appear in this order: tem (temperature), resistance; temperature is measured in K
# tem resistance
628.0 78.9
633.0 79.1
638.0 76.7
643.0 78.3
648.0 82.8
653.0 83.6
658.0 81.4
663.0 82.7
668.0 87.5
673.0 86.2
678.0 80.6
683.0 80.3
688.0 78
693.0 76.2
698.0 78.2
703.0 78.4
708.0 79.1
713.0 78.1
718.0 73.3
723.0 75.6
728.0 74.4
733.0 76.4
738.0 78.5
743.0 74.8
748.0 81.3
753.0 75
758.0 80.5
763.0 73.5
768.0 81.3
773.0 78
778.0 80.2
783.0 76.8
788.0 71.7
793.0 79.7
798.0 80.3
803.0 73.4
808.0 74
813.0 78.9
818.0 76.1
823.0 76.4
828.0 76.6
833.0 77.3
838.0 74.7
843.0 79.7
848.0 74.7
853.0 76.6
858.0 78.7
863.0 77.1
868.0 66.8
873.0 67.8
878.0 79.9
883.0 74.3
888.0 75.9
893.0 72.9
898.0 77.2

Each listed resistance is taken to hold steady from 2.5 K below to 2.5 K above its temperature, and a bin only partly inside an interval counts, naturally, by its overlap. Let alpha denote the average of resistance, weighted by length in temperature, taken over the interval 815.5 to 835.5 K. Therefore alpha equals 76.6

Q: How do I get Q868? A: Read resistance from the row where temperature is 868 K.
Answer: 66.8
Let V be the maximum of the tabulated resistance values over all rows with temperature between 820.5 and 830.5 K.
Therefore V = 76.6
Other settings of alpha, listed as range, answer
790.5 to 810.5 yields 76.8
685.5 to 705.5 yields 77.7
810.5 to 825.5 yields 77.1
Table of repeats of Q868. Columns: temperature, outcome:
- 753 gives 75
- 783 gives 76.8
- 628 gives 78.9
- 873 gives 67.8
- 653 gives 83.6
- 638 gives 76.7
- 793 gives 79.7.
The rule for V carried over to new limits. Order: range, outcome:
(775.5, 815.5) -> 80.3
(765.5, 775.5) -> 81.3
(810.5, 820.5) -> 78.9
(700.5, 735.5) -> 79.1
